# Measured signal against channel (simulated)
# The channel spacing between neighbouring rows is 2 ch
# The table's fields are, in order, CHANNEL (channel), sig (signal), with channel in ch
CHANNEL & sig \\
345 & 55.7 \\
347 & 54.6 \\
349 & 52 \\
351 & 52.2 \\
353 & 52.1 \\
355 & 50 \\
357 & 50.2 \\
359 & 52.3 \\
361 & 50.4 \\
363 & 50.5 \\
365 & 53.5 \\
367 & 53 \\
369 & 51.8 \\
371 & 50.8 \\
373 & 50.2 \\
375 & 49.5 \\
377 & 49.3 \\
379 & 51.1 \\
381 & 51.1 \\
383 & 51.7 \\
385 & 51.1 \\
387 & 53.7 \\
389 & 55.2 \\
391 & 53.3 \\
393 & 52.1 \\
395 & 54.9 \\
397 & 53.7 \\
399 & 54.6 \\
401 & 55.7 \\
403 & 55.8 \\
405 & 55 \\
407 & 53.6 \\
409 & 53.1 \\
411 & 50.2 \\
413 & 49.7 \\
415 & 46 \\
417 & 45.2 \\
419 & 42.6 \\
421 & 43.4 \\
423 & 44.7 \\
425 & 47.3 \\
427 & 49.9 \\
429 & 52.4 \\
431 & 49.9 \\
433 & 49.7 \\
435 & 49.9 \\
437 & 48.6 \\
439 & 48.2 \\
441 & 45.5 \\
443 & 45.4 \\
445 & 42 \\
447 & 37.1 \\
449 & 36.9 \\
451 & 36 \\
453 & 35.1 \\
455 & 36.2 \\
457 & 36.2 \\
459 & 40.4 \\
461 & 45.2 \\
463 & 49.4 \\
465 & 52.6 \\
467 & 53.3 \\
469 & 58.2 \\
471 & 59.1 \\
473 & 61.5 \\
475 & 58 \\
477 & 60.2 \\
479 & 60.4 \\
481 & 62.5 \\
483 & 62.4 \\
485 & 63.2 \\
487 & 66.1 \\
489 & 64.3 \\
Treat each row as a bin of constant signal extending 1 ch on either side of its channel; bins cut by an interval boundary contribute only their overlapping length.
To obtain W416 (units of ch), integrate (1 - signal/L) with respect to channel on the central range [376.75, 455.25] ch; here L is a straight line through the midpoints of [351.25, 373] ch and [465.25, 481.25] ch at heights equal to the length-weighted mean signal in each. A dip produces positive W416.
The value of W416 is 8.9 ch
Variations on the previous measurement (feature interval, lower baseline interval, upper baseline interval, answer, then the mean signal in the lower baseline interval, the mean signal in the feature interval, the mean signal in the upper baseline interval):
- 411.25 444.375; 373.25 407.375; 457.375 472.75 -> 2.9 ch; 53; 47.4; 51.1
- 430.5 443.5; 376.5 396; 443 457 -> -2.4 ch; 52.4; 48.2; 37.7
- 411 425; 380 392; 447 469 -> 0.7 ch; 52.7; 45.8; 42.6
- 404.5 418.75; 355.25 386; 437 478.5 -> -0.2 ch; 51.1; 49.8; 47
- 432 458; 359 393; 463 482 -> 6.5 ch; 51.7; 42.1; 57.9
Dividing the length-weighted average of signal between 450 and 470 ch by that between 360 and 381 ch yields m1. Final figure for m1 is 0.87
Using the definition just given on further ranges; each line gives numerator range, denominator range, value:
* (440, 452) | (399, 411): 0.75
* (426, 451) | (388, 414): 0.86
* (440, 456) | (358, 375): 0.76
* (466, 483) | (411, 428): 1.28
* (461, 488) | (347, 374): 1.13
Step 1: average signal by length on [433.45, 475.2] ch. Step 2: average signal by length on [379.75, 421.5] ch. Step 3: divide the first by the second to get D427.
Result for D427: 0.90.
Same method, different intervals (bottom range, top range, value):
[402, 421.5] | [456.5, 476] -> 1.04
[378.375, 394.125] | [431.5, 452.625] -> 0.84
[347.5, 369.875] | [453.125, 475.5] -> 0.95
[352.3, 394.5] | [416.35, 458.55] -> 0.85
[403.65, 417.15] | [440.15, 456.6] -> 0.77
